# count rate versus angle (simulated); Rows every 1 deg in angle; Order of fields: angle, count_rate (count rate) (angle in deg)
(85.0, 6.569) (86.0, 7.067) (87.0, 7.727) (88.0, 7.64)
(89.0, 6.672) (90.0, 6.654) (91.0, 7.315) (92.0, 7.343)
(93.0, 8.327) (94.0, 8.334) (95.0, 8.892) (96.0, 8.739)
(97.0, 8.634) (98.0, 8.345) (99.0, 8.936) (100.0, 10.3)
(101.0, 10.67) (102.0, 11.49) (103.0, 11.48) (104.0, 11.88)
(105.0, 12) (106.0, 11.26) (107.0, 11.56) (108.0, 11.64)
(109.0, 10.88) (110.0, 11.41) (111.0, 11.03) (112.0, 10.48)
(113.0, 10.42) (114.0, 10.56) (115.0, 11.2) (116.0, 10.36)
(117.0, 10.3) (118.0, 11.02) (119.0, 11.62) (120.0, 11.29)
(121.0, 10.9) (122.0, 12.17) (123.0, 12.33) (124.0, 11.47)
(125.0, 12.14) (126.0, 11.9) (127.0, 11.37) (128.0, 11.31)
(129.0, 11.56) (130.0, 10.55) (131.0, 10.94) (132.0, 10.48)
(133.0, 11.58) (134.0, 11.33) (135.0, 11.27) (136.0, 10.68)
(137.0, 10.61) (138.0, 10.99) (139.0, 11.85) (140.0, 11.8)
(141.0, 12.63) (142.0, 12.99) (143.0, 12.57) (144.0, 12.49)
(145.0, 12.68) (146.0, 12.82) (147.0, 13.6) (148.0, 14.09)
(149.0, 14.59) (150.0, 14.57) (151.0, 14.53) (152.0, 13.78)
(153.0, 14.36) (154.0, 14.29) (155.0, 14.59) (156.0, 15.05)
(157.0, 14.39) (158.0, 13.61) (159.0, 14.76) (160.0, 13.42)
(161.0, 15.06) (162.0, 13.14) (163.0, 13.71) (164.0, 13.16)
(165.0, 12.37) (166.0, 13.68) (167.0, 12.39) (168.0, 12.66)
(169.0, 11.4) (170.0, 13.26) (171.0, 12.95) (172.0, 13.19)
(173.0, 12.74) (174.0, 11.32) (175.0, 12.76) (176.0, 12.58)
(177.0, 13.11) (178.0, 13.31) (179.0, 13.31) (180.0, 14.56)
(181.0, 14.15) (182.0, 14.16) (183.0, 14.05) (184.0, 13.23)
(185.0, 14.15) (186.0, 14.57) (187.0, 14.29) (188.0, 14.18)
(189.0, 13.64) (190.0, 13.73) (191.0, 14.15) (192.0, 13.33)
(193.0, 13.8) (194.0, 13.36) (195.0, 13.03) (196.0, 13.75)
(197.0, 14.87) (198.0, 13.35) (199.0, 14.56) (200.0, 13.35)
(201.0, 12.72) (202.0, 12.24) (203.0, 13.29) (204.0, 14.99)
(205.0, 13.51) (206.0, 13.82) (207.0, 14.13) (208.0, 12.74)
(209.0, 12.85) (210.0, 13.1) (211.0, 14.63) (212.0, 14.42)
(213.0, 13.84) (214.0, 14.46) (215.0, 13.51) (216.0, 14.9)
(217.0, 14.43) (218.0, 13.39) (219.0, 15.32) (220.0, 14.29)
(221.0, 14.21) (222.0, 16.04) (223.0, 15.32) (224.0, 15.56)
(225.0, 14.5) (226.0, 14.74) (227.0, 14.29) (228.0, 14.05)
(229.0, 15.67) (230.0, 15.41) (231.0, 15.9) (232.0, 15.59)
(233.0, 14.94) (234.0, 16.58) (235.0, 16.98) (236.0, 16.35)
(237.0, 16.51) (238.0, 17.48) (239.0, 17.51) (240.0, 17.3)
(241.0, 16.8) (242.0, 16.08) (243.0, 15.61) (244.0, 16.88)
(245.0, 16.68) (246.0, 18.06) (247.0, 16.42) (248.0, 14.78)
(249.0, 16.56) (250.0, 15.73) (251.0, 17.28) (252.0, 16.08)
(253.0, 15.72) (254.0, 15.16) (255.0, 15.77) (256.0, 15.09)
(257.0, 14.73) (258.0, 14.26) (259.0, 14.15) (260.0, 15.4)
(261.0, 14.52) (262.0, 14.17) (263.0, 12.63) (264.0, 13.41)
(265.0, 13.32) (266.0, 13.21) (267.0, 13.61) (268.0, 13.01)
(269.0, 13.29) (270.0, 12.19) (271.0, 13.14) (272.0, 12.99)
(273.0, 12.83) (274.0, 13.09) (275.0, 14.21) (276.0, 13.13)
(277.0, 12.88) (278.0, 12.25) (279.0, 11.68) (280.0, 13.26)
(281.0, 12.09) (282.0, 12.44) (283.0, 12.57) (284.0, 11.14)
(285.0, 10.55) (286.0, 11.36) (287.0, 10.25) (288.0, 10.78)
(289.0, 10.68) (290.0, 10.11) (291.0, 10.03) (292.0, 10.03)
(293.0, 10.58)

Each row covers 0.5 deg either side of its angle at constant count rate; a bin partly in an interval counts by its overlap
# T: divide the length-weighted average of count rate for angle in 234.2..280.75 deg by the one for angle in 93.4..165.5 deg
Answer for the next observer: 1.2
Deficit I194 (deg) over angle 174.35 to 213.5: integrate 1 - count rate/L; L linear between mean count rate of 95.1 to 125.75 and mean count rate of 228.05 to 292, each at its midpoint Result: -2.9 deg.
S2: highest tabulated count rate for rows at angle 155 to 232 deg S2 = 16.04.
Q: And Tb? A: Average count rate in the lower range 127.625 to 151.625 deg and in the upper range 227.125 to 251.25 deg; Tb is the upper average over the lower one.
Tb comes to 1.33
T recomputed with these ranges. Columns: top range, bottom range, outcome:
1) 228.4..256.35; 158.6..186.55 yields 1.22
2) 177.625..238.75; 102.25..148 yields 1.25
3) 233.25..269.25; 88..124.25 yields 1.52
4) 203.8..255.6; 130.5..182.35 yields 1.18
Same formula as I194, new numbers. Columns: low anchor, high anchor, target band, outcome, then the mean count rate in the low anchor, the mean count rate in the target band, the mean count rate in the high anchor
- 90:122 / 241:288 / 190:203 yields -1.22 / 10.3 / 13.5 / 14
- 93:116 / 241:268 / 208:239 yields -1.66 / 10.4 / 15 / 15.2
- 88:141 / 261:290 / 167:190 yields -4.09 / 10.5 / 13.3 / 12.5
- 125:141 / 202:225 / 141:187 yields -4.20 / 11.3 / 13.5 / 14.2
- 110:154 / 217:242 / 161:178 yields 0.59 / 11.9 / 12.9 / 15.6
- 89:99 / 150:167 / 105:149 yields -2.32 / 8.04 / 11.6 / 14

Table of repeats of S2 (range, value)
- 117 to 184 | 15.06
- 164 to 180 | 14.56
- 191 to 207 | 14.99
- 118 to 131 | 12.33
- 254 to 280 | 15.77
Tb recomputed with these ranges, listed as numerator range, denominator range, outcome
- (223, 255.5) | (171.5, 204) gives 1.18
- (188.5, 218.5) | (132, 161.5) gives 1.05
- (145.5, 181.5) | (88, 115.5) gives 1.38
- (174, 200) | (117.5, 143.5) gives 1.19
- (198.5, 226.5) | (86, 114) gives 1.47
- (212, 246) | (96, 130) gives 1.41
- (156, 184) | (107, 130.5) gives 1.19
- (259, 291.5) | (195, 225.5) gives 0.89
